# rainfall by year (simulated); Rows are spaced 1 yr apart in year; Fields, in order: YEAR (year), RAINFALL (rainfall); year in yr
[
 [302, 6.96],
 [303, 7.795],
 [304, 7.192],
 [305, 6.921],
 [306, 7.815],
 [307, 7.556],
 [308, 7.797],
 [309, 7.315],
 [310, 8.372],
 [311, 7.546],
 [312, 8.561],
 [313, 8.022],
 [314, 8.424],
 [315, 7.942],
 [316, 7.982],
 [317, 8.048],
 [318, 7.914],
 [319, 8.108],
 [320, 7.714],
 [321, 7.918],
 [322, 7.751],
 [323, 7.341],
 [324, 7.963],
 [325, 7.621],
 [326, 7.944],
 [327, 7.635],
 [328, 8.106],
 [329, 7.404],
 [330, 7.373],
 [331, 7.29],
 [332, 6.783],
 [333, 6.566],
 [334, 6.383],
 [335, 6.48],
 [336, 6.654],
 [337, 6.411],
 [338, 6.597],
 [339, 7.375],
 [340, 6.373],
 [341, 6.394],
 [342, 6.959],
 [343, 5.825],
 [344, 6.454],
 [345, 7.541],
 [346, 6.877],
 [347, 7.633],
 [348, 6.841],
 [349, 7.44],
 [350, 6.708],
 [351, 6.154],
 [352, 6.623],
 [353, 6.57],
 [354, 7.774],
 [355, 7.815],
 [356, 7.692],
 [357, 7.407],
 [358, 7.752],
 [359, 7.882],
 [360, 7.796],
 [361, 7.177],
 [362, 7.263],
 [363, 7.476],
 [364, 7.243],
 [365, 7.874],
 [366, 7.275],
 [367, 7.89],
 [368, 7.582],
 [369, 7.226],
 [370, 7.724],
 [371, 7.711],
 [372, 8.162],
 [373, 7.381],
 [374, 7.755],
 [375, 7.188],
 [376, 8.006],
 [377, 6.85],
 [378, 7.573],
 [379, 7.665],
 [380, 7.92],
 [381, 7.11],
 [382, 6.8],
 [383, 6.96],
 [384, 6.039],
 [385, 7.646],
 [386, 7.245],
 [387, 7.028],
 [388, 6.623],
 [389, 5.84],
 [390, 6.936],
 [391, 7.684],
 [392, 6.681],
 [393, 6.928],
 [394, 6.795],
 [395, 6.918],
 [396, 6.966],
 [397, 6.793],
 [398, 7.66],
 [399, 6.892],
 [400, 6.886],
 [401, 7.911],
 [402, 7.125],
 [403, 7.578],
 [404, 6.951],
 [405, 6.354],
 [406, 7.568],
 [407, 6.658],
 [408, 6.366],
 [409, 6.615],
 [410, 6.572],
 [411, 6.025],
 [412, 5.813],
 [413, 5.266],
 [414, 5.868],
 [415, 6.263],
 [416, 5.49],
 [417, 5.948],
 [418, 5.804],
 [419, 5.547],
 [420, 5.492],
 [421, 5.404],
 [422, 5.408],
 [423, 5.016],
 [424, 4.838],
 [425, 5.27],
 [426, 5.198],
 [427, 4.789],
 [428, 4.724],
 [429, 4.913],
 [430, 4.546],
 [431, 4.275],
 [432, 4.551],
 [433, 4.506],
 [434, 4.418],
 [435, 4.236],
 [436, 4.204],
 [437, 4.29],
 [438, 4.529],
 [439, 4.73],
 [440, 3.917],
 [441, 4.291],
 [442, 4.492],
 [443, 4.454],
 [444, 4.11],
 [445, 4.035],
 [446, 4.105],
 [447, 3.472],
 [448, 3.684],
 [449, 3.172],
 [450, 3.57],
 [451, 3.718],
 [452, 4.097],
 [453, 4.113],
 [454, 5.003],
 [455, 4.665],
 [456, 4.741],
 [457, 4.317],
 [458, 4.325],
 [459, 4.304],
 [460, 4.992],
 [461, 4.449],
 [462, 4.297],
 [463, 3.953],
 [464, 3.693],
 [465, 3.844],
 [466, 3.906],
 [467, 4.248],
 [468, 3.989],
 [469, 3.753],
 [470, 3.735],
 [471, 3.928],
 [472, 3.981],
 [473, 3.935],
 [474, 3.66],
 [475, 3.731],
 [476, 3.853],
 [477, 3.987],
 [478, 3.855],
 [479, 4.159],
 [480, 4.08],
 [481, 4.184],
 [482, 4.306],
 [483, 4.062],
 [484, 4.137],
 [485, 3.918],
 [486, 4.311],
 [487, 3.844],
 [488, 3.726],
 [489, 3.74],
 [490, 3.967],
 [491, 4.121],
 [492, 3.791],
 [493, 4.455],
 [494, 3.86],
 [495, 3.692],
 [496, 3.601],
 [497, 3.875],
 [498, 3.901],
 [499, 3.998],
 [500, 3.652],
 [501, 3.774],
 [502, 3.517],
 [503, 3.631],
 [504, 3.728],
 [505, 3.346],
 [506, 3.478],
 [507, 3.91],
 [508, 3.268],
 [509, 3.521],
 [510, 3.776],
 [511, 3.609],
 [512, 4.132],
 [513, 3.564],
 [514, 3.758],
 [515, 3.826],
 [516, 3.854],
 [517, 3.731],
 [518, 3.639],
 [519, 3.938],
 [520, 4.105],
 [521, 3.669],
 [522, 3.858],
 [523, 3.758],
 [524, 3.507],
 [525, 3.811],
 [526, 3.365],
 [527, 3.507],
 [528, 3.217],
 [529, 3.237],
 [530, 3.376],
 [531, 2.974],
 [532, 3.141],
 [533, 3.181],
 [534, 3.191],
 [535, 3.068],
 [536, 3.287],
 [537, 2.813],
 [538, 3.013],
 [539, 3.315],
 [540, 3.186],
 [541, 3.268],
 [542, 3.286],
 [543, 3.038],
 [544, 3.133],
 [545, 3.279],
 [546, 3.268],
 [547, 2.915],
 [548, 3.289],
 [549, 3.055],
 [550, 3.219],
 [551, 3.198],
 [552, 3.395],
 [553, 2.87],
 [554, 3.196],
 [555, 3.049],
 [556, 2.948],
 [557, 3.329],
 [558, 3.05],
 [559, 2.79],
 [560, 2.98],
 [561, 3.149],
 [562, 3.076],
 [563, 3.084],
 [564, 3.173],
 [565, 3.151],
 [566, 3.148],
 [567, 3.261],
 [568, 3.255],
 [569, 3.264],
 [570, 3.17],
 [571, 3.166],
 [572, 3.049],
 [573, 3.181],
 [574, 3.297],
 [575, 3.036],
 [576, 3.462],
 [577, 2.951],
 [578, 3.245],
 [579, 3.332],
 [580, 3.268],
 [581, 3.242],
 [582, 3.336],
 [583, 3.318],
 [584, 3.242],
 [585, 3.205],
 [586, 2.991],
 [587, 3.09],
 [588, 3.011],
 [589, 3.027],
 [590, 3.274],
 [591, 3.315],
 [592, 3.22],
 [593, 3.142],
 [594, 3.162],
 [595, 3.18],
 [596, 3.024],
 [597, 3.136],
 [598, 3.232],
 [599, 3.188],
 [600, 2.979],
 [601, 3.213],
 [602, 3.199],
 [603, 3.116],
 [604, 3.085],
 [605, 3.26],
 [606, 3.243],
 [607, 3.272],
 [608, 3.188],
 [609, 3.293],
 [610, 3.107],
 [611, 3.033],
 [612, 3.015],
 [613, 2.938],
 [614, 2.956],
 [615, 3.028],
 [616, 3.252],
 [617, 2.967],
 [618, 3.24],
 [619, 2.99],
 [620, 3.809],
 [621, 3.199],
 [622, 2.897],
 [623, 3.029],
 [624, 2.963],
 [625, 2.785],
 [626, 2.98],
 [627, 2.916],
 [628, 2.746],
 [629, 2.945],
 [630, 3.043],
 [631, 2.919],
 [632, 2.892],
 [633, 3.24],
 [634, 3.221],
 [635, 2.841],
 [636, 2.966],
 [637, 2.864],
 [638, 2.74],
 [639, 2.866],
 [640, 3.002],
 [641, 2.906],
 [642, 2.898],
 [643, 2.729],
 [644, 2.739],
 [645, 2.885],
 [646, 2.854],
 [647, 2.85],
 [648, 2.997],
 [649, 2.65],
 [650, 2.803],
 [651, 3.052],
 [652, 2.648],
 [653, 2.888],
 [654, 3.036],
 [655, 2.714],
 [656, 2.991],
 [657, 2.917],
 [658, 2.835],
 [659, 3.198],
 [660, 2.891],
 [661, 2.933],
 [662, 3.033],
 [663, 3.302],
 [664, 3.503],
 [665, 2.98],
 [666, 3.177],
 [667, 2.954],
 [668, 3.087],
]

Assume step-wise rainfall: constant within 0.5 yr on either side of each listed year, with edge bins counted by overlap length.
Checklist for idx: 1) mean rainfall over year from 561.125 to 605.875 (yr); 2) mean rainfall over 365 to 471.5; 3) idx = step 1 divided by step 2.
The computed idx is 0.56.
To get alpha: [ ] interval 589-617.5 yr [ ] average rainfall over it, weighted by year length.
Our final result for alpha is 3.14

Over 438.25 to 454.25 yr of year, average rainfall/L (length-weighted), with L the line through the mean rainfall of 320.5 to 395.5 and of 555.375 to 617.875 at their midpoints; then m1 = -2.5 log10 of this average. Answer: 0.36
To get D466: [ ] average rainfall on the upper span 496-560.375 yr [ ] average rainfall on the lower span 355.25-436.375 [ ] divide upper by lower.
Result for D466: 0.52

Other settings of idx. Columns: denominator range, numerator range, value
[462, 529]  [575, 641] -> 0.81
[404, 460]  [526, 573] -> 0.64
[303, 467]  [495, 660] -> 0.50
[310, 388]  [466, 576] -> 0.48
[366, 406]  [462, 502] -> 0.54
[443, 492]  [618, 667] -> 0.73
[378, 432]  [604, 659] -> 0.47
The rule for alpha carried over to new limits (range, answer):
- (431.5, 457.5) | 4.21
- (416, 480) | 4.37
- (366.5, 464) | 5.79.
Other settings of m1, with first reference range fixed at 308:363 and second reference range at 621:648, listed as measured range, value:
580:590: 0.15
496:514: 0.29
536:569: 0.30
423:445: 0.28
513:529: 0.24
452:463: 0.23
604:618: 0.05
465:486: 0.31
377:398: -0.07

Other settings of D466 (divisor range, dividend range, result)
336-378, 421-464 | 0.61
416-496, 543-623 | 0.73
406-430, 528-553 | 0.56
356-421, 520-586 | 0.46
